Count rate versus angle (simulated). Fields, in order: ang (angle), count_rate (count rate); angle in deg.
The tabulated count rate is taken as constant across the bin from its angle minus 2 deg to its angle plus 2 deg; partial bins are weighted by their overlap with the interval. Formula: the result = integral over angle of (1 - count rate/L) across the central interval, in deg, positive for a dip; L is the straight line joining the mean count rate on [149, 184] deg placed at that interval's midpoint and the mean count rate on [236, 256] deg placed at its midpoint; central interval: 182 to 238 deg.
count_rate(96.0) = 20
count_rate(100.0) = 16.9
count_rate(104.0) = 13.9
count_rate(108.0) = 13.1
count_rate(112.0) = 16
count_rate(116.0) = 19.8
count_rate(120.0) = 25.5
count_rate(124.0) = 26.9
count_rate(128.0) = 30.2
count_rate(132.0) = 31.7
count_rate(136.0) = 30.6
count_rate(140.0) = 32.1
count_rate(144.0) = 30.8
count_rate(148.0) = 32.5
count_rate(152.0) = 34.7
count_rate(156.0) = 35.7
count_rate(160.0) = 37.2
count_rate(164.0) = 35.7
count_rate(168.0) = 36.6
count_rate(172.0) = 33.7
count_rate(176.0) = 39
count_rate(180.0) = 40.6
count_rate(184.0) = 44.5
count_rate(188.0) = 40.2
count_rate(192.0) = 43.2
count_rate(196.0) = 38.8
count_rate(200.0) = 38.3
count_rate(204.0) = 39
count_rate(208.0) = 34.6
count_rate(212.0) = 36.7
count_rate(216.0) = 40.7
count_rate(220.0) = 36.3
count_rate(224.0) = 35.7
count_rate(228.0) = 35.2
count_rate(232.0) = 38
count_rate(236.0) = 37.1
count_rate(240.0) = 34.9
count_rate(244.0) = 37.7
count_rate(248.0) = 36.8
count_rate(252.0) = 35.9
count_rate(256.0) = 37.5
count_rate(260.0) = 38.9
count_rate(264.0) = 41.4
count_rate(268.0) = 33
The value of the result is -2.6 deg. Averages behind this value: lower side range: 37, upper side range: 36.5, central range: 38.4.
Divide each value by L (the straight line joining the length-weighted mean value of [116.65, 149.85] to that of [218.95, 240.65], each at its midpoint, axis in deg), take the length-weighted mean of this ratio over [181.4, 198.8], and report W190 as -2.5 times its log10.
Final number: -0.231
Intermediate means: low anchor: 29.6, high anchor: 36.3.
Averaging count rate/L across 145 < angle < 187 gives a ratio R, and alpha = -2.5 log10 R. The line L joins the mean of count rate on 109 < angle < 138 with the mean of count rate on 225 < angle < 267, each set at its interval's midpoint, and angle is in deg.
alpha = -0.24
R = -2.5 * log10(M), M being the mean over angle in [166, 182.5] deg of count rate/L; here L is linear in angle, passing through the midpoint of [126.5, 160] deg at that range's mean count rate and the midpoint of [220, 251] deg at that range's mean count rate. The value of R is -0.11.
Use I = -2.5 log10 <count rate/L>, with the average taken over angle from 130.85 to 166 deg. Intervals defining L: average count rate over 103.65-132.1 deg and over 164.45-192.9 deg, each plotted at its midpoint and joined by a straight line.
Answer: -0.10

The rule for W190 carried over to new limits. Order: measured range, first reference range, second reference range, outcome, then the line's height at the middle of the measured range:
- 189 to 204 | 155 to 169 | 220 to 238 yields -0.10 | 36.4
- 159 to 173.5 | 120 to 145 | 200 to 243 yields -0.10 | 32.6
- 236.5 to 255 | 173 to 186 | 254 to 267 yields 0.08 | 39.1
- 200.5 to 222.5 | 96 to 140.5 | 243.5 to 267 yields -0.14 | 33.1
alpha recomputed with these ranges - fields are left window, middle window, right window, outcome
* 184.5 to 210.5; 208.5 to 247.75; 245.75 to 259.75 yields 0.03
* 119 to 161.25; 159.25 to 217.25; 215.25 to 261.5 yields -0.13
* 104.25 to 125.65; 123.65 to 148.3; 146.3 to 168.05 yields -0.13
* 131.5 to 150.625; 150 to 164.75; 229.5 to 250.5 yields -0.11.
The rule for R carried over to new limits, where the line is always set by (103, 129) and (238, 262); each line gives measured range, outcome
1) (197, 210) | -0.20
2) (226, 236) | -0.06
